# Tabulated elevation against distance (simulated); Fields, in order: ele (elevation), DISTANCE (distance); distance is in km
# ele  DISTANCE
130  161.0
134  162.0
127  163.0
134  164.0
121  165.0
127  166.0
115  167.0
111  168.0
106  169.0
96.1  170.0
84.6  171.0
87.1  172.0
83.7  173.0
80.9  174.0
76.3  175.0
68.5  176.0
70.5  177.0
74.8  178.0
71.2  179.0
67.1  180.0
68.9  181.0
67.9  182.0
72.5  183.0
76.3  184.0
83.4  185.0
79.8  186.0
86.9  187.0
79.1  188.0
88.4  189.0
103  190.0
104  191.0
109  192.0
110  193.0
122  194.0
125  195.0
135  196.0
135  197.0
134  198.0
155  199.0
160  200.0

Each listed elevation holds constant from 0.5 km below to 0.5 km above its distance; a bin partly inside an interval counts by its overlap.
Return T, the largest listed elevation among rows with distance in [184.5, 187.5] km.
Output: 86.9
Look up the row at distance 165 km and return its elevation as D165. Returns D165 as 121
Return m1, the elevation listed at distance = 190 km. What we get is 103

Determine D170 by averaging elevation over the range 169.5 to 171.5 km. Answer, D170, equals 90.3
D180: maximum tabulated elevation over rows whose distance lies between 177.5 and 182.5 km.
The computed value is 74.8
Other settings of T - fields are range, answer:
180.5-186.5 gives 83.4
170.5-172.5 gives 87.1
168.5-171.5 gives 106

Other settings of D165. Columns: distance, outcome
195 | 125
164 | 134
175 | 76.3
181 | 68.9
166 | 127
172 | 87.1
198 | 134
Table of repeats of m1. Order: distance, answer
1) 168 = 111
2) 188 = 79.1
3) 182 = 67.9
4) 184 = 76.3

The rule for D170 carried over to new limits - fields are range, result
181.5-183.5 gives 70.2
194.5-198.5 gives 132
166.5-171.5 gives 103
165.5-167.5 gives 121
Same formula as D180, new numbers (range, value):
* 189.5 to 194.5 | 122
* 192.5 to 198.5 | 135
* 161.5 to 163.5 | 134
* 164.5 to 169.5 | 127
